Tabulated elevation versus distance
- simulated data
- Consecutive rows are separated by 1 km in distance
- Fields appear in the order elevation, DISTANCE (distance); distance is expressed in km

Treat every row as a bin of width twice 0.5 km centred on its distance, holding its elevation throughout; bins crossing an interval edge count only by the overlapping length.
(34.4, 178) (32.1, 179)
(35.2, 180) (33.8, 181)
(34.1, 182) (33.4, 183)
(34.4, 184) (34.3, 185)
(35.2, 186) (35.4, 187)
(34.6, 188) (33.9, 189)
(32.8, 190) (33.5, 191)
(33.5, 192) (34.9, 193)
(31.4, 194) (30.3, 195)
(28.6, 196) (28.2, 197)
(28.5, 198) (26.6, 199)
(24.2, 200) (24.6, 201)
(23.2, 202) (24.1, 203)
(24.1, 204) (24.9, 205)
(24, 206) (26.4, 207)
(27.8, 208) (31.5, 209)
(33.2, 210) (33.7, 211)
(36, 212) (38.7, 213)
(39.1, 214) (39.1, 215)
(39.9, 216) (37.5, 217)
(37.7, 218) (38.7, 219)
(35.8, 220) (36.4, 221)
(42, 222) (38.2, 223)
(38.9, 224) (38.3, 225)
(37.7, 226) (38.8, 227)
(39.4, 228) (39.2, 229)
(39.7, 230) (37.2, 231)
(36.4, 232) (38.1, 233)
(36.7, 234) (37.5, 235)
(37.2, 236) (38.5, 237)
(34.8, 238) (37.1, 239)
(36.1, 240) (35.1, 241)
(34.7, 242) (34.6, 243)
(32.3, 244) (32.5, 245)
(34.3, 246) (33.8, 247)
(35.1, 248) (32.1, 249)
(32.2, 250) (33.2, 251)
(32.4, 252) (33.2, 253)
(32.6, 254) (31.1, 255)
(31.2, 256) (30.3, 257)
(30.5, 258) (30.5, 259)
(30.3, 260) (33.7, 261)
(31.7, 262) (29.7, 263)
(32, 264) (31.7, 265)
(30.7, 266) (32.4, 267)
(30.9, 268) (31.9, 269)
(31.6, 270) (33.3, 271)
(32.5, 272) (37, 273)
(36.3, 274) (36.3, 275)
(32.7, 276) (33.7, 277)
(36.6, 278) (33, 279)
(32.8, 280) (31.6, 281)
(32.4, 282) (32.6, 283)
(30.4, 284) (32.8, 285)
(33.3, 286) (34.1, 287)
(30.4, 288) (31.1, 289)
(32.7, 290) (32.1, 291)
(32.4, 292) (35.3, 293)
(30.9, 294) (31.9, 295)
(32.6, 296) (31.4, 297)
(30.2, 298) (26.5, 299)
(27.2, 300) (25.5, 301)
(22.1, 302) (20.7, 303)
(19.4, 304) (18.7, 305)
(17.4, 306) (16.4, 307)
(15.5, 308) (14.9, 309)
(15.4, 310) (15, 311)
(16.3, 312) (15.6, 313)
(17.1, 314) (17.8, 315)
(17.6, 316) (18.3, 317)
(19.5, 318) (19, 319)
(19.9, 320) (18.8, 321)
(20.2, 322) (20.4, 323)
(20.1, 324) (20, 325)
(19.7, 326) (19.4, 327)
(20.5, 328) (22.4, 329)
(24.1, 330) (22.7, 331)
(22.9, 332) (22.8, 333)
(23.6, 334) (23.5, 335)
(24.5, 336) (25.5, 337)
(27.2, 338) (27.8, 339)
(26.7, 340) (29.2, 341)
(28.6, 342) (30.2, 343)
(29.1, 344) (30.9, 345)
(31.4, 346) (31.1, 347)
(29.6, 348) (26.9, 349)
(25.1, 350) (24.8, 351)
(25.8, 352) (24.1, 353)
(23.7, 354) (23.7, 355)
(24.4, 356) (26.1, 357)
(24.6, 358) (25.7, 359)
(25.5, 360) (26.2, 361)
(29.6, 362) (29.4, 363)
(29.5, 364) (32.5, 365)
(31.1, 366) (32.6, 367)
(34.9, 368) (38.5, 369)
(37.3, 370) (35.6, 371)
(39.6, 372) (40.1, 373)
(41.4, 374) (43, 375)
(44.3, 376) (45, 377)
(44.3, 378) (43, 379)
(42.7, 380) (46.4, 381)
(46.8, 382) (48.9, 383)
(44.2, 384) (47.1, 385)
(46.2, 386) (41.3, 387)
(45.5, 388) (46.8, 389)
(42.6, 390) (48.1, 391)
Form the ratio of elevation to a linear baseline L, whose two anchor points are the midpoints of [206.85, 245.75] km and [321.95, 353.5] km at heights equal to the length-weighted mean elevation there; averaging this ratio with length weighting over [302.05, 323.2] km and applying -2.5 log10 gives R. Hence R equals 0.474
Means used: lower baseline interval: 36.6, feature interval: 17.9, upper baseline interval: 25.1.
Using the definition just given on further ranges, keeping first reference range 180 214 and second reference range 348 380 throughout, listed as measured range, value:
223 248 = -0.17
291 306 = 0.16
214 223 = -0.23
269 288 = -0.06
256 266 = 0.01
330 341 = 0.28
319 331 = 0.48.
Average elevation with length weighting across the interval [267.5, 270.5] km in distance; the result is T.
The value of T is 31.5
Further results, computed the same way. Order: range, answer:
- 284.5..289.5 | 32.3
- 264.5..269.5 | 31.5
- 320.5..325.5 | 19.9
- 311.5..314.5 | 16.3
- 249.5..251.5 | 32.7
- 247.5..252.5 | 33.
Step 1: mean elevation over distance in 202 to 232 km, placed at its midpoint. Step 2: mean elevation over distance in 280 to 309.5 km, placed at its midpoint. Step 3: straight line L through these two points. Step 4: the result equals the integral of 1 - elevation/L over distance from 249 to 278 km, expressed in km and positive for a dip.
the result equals -1.72 km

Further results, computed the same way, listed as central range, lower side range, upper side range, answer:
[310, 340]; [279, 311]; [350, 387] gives 9.7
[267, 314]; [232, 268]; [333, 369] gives 4.5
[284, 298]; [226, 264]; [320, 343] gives -1.8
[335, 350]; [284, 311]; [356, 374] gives 0.9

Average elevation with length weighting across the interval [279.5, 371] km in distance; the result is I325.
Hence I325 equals 25.8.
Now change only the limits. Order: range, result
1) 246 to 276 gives 32.5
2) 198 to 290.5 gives 33.5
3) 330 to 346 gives 26.4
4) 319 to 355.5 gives 24.6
